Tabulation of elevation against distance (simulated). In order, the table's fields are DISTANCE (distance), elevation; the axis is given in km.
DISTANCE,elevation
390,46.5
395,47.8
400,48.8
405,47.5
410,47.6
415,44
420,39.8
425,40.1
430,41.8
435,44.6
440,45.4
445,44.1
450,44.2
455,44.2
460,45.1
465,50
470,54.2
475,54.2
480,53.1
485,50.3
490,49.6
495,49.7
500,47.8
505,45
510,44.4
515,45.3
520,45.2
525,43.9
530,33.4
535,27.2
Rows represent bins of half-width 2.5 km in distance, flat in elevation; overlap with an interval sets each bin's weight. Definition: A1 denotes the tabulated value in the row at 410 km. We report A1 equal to 47.6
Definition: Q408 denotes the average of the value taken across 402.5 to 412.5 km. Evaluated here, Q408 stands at 47.5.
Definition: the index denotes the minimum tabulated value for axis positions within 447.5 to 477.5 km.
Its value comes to 44.2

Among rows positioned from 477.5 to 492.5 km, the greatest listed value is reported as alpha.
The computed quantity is 53.1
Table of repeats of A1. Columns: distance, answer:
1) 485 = 50.3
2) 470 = 54.2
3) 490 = 49.6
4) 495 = 49.7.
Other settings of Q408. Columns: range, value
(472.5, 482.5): 53.6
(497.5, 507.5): 46.4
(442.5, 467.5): 45.5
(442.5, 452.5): 44.1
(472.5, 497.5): 51.4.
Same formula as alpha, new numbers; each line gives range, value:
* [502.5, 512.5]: 45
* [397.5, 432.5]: 48.8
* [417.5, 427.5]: 40.1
